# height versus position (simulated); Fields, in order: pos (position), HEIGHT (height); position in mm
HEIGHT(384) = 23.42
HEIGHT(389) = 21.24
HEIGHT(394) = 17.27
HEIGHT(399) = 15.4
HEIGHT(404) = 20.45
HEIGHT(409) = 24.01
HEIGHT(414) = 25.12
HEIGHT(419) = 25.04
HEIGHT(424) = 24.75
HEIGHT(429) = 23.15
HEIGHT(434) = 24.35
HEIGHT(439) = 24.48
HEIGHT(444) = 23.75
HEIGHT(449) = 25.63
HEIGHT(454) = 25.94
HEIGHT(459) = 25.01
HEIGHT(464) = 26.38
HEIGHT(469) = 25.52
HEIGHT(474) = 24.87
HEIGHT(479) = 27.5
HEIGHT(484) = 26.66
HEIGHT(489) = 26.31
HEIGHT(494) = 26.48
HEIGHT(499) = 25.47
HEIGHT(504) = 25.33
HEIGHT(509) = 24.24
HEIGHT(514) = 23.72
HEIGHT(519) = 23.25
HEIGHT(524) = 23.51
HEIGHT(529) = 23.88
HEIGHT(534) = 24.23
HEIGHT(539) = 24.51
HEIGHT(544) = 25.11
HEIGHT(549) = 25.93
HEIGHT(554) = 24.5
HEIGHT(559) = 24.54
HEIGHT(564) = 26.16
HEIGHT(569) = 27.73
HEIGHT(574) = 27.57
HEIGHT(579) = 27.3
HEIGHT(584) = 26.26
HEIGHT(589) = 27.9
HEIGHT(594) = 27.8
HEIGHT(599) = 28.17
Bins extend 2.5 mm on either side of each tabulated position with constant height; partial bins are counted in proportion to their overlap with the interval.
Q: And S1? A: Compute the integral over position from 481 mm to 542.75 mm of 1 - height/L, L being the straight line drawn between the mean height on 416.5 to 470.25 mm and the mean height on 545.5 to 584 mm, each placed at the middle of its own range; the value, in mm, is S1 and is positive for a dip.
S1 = 1.9 mm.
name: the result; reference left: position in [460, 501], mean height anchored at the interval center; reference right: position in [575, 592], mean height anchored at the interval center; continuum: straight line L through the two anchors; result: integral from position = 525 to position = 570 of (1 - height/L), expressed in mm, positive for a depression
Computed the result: 3.0 mm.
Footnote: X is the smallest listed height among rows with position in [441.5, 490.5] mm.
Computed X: 23.75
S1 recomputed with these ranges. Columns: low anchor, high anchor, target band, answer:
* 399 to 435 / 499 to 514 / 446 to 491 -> -3.48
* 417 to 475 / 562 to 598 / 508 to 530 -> 2.13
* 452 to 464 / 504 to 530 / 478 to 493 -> -1.15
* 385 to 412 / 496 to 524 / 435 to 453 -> -2.43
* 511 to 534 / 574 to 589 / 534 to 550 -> -0.10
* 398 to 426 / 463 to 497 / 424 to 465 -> -0.56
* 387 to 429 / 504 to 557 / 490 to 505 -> -1.41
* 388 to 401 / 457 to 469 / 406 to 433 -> -4.94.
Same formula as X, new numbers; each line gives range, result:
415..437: 23.15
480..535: 23.25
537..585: 24.5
